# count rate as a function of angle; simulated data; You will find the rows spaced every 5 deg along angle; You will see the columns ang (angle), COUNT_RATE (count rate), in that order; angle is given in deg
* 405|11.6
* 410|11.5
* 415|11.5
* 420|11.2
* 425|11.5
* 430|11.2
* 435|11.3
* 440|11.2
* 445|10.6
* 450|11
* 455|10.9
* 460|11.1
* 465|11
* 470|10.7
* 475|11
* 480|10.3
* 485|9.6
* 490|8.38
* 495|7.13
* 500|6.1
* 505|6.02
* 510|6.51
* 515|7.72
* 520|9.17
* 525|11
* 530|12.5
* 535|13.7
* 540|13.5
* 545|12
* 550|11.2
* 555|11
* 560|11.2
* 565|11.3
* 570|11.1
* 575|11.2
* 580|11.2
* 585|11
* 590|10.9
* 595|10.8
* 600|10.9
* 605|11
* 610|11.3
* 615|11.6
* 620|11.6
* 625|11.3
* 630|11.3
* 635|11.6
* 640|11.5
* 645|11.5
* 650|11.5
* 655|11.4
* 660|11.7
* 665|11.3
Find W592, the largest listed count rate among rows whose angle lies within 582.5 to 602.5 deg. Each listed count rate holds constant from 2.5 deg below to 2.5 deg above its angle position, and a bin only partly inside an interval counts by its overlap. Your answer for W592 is 11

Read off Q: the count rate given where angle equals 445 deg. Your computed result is 10.6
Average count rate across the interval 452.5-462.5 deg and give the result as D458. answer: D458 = 11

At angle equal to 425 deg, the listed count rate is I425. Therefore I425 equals 11.5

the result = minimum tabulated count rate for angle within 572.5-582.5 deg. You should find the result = 11.2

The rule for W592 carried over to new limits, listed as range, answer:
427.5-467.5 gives 11.3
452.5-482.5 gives 11.1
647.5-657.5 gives 11.5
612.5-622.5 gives 11.6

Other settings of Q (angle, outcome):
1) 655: 11.4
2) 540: 13.5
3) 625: 11.3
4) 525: 11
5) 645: 11.5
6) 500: 6.1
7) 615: 11.6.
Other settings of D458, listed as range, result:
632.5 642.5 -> 11.6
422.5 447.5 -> 11.2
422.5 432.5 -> 11.3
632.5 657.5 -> 11.5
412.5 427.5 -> 11.4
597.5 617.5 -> 11.2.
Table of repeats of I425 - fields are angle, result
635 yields 11.6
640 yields 11.5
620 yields 11.6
